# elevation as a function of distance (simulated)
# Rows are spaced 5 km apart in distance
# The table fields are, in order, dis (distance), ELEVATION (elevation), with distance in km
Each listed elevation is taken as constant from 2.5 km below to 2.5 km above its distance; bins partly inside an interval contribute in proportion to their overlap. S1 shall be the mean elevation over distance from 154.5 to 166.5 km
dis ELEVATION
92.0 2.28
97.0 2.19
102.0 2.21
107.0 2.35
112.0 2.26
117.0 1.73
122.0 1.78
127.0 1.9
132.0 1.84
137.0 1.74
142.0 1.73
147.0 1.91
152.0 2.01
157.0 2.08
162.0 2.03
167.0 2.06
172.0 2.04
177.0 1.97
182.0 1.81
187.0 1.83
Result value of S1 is 2.06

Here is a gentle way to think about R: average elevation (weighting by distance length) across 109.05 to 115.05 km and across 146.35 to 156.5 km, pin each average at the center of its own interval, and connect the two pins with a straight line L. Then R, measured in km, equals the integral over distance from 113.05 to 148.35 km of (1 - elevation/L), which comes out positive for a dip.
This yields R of 4.9 km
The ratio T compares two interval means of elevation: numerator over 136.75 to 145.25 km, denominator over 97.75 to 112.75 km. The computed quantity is 0.77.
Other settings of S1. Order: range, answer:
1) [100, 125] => 2.06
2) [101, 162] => 1.96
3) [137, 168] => 1.95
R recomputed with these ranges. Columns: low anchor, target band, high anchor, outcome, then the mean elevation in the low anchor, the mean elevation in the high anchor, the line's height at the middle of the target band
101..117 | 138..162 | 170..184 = 1.3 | 2.19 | 1.94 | 2.04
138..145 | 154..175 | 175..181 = -2.1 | 1.74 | 1.93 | 1.86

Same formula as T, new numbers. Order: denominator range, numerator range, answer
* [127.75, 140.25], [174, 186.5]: 1.05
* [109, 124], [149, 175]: 1.05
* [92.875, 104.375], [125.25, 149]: 0.82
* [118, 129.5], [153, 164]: 1.12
